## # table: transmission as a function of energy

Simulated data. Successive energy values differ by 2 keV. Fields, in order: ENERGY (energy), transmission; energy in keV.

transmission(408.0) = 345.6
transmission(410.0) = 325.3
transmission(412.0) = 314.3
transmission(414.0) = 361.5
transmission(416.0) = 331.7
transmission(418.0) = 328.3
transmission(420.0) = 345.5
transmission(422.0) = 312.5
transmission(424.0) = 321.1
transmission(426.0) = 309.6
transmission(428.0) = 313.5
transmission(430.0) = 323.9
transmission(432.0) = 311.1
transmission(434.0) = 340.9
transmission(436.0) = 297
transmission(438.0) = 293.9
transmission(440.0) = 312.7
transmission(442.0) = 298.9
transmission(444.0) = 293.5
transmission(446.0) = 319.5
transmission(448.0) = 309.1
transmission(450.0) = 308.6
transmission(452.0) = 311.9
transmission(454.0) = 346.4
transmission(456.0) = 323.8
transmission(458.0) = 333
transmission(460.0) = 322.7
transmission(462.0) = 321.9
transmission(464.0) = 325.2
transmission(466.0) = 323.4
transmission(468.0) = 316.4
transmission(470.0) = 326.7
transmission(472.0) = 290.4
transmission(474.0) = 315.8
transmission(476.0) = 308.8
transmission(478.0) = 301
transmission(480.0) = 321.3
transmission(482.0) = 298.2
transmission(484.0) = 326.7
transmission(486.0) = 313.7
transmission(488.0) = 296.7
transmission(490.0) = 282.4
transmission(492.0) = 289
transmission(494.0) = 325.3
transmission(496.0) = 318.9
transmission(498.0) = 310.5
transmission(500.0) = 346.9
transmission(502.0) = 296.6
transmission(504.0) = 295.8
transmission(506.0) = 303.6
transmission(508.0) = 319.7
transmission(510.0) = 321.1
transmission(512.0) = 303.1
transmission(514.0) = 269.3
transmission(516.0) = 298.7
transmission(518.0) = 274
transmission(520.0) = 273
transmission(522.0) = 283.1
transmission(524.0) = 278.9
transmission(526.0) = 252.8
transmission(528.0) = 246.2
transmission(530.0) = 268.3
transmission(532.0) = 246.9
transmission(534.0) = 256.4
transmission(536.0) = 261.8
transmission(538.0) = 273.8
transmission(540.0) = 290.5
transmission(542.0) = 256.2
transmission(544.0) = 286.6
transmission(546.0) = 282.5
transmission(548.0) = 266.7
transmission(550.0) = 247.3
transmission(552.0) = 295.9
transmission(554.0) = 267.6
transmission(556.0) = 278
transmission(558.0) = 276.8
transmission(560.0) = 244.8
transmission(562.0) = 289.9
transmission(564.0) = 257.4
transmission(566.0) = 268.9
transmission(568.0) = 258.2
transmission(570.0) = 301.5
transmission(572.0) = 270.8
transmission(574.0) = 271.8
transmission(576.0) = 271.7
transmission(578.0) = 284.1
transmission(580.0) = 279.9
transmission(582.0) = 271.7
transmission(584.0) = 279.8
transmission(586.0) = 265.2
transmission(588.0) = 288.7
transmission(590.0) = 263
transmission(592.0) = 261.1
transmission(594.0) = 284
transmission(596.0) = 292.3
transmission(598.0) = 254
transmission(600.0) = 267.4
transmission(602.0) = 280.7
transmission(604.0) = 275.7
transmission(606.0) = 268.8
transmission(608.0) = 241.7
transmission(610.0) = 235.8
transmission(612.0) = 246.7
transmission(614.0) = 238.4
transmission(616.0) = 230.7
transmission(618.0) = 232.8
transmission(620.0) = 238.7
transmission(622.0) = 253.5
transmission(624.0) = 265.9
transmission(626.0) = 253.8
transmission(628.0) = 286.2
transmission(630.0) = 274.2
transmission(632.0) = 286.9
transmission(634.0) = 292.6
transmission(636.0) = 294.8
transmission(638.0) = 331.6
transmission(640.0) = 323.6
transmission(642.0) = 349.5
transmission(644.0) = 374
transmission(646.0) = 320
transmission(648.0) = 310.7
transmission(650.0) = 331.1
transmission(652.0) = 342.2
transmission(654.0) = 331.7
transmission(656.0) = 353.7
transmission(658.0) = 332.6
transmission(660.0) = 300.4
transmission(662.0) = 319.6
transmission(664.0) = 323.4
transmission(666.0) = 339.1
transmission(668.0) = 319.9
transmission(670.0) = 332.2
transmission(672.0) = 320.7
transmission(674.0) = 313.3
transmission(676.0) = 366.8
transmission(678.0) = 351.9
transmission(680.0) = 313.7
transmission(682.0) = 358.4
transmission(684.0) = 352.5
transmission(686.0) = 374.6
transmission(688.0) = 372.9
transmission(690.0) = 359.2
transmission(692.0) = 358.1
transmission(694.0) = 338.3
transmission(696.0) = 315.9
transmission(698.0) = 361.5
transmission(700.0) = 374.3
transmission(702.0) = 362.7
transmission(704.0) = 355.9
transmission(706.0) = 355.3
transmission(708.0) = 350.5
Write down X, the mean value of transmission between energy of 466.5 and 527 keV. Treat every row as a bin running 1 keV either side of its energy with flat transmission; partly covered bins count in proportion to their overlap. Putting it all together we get 302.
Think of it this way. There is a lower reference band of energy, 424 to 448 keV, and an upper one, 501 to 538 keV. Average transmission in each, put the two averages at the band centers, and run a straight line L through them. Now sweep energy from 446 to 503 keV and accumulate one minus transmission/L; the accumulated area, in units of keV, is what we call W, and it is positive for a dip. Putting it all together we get -3.5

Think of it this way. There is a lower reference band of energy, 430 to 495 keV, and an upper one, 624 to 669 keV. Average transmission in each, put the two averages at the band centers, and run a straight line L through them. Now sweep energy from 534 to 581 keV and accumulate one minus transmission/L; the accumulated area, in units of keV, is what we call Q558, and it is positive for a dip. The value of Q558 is 6.3 keV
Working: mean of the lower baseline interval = 313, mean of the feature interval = 273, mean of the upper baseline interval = 317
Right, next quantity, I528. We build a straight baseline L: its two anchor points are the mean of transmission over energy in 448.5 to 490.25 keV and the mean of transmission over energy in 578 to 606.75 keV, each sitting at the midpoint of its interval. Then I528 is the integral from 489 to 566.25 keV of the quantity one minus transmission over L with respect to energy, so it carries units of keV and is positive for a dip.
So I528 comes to 3.6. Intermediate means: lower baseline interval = 316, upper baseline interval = 274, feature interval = 282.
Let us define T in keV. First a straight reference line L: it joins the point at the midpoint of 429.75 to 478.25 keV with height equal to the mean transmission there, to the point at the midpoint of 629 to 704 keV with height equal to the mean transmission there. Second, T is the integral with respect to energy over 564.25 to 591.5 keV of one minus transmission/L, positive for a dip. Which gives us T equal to 4.37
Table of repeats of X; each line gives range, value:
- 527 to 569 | 268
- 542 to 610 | 272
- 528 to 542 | 264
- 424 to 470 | 317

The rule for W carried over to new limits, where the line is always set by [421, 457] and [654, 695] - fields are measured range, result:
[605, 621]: 4.4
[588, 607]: 3.4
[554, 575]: 3.6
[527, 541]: 2.6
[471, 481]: 0.3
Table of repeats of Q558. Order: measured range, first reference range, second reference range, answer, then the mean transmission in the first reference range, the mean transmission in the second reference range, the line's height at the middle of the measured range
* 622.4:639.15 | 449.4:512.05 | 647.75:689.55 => 2.4 keV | 314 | 337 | 332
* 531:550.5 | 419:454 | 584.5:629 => 1.0 keV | 314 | 260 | 281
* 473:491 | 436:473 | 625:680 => 0.5 keV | 315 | 321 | 316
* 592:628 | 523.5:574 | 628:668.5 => 5.2 keV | 269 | 322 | 301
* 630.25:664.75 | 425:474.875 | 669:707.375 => 2.0 keV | 316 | 349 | 344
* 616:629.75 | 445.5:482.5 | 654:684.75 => 3.1 keV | 317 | 333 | 329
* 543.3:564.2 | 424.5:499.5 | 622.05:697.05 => 3.1 keV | 313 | 326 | 319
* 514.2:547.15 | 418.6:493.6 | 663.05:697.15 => 5.4 keV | 314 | 342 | 323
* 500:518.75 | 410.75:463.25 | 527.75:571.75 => -0.9 keV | 320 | 270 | 287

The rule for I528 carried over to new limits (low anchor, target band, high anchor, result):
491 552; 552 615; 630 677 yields 7.1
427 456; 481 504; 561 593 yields -0.8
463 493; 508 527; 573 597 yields 0.7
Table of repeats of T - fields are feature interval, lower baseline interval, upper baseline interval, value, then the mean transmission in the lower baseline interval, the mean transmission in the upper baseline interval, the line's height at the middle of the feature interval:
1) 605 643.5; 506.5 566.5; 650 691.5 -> 5.5 keV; 275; 339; 317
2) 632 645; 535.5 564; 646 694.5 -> -0.2 keV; 272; 338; 321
